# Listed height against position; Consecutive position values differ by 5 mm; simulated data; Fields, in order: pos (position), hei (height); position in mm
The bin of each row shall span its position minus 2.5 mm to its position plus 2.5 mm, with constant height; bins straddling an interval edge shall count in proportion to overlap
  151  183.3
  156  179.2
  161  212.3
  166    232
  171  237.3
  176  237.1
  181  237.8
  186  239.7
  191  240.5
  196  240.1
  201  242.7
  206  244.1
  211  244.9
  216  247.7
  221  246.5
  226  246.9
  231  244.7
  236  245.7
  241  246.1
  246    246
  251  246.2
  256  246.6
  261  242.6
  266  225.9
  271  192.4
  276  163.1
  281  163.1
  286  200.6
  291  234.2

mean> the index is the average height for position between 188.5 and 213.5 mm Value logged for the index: 242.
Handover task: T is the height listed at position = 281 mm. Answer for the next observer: 163.1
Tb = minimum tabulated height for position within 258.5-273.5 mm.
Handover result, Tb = 192.4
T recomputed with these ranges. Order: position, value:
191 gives 240.5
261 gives 242.6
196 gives 240.1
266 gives 225.9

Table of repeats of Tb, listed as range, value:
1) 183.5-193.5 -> 239.7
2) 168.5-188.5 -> 237.1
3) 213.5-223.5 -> 246.5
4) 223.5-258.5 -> 244.7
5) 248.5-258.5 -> 246.2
